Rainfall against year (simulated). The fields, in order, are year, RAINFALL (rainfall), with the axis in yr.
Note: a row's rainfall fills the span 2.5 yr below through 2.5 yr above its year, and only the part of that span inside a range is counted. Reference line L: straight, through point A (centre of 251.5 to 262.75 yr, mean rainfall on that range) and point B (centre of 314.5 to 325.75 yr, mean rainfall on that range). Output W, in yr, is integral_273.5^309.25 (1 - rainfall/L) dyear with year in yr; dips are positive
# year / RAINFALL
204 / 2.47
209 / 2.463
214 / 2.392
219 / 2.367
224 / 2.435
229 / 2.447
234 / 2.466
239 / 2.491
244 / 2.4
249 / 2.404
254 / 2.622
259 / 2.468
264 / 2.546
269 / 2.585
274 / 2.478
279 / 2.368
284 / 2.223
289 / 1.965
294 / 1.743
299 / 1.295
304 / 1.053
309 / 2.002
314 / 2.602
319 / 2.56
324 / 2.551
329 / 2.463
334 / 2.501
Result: 9.8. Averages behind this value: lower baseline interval 2.55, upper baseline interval 2.56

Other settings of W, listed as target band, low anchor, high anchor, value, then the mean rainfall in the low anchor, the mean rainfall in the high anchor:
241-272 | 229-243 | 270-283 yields -0.8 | 2.46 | 2.42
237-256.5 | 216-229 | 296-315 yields -2.6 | 2.41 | 1.67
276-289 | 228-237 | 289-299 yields -2.9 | 2.46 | 1.69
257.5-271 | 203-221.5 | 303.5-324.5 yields -1.3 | 2.42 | 2.22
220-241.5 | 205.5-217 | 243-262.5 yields 0.0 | 2.43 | 2.48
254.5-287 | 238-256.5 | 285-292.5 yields -3.7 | 2.48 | 1.99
